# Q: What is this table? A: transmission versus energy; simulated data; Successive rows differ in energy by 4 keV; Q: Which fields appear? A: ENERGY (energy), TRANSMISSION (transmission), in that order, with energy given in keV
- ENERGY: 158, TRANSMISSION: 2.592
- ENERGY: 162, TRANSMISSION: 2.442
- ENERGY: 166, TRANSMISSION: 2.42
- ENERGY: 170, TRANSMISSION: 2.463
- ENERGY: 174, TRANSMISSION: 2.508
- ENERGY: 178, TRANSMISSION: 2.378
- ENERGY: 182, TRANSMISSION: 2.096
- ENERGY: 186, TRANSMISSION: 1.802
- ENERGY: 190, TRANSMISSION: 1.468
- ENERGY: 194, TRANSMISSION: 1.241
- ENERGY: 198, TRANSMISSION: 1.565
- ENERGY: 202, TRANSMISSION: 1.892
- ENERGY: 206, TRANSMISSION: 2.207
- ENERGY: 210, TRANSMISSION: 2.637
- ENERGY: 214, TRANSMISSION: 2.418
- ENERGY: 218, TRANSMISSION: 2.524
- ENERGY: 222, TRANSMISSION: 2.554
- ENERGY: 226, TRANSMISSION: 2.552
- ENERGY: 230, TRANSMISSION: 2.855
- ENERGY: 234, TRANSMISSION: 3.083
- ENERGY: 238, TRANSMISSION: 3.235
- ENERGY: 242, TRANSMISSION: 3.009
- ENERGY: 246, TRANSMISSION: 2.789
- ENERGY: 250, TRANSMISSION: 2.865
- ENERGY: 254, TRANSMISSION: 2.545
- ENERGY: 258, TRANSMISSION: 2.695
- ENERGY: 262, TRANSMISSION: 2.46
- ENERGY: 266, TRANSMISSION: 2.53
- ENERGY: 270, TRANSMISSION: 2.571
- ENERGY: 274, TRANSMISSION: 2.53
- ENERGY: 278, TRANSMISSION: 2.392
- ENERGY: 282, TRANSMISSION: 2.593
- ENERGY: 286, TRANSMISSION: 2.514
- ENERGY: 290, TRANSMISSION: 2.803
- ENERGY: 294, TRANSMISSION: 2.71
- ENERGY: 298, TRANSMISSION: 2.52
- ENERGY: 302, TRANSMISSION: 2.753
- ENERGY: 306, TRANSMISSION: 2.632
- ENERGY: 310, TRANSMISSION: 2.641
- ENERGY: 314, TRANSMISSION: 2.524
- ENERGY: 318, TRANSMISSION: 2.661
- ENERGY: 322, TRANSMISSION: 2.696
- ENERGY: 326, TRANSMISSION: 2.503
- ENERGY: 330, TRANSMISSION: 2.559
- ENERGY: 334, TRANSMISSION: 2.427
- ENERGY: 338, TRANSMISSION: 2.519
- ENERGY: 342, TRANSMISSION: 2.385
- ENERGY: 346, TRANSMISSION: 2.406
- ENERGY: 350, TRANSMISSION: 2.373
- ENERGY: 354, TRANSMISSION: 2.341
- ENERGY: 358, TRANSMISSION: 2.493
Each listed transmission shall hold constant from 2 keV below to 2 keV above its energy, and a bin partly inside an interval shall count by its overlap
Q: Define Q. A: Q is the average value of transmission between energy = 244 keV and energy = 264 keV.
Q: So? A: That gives 2.67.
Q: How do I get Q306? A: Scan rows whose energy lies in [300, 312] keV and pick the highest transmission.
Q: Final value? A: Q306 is 2.753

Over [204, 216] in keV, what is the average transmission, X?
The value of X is 2.42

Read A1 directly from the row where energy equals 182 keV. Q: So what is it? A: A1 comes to 2.096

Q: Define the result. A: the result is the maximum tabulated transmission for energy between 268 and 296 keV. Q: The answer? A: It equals 2.803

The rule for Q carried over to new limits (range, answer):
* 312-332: 2.59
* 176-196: 1.8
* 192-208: 1.73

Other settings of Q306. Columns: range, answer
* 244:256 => 2.865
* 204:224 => 2.637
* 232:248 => 3.235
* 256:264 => 2.695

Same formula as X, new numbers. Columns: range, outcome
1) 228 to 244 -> 3.05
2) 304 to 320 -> 2.61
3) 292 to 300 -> 2.62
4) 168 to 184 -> 2.36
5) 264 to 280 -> 2.51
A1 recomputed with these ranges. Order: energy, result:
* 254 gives 2.545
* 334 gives 2.427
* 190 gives 1.468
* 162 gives 2.442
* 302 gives 2.753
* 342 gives 2.385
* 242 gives 3.009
